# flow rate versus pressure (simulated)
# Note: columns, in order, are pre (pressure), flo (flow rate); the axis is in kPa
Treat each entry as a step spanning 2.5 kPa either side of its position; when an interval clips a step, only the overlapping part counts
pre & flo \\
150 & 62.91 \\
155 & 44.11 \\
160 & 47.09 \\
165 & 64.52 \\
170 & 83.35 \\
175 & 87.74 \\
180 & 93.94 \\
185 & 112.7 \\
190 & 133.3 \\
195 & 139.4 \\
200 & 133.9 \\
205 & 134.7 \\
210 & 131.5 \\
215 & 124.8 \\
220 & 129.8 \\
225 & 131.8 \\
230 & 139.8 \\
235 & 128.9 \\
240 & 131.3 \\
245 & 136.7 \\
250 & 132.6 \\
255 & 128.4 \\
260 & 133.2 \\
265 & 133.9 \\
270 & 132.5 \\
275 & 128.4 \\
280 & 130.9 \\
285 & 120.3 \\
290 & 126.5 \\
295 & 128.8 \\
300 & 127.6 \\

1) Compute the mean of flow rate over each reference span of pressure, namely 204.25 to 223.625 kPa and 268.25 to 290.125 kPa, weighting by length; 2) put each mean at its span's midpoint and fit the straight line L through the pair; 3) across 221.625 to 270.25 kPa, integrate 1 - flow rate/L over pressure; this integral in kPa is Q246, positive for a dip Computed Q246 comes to -1.5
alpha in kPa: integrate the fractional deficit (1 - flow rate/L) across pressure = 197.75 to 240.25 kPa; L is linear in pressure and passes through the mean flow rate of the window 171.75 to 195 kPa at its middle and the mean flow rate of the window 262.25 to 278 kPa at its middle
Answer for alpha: -4.7 kPa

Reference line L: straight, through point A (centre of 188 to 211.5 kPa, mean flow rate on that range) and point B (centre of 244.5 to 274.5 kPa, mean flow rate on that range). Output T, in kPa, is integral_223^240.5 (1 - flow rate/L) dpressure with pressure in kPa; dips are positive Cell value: 0.03 kPa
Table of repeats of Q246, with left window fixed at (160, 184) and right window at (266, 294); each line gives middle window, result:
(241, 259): -2.77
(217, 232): -4.28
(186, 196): -4.87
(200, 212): -4.76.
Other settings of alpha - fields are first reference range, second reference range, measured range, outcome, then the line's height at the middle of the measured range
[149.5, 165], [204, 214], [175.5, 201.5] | -4.95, 100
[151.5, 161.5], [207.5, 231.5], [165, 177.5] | -2.76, 66.9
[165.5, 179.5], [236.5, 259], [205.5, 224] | -3.15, 111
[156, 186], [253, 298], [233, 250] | -2.99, 113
